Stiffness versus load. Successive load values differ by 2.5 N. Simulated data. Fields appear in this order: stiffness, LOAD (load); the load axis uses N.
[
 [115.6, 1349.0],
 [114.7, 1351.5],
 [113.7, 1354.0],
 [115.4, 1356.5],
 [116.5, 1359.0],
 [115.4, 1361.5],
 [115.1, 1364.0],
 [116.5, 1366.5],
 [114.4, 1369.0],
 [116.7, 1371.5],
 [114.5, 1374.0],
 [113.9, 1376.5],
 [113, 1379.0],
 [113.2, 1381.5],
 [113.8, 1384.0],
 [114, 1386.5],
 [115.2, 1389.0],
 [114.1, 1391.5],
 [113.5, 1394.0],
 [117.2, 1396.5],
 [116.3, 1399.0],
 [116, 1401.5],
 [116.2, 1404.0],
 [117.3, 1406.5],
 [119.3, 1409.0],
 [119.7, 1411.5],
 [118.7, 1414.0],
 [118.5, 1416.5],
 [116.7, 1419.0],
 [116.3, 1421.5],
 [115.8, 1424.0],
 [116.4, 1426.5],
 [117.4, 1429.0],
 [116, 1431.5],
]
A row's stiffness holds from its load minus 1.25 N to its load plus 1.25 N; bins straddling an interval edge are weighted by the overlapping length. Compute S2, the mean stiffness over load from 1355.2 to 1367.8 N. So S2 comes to 116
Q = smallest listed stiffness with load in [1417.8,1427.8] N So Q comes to 115.8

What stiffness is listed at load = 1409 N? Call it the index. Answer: 119.3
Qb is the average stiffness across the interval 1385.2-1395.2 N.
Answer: 114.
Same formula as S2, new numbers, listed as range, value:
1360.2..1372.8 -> 116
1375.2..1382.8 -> 113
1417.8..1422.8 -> 116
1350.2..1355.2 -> 114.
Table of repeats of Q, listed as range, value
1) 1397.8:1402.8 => 116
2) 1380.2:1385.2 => 113.2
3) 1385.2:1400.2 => 113.5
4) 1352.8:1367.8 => 113.7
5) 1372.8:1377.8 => 113.9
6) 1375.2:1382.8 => 113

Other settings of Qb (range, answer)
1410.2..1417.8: 119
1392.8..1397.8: 115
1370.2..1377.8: 115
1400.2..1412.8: 118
